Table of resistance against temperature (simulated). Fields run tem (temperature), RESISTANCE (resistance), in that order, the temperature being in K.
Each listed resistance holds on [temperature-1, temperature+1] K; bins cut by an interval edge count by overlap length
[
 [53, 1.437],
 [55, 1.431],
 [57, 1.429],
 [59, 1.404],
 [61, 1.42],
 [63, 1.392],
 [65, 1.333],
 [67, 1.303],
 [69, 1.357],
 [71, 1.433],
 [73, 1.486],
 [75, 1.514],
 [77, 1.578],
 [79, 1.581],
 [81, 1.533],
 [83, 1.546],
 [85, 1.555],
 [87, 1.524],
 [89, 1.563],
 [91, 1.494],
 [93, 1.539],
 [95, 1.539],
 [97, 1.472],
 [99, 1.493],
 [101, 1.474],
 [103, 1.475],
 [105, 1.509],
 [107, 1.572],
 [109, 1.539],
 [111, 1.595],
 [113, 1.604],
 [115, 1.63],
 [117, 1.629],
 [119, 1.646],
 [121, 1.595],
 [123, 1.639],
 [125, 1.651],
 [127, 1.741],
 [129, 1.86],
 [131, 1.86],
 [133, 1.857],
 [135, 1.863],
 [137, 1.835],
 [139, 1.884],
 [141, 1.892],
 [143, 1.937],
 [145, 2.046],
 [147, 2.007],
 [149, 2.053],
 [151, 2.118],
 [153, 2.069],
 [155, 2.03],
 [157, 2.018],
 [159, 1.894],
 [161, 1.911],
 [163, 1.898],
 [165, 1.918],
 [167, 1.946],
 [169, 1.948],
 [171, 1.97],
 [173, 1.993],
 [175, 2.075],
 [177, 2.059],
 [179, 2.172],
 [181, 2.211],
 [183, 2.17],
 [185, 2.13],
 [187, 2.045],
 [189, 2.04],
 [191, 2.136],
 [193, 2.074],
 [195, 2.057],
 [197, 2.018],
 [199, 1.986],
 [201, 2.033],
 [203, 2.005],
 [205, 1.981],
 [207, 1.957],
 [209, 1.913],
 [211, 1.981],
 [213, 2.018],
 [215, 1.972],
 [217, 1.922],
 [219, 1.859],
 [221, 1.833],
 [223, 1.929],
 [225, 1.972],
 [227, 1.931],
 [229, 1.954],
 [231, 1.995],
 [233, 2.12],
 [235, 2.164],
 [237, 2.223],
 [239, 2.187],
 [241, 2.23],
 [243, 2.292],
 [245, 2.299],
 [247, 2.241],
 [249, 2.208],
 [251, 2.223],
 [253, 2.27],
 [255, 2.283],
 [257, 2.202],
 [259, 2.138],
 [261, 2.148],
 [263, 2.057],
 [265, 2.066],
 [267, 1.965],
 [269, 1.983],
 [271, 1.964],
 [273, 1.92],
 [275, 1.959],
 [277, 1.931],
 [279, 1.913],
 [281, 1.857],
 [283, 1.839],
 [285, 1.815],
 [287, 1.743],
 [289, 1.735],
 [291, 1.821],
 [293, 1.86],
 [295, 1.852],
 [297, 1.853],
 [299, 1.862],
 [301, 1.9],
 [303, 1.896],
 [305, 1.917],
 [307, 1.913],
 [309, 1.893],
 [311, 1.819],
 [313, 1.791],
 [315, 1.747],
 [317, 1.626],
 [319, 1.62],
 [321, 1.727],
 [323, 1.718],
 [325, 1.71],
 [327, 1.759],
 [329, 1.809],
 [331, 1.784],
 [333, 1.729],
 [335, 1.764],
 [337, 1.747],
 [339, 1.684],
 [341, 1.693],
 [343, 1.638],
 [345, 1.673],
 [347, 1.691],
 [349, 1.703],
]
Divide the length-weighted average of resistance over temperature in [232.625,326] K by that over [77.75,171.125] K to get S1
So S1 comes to 1.1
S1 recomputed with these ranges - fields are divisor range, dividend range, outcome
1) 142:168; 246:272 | 1.07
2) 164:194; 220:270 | 1.03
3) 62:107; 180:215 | 1.37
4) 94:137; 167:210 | 1.25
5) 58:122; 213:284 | 1.36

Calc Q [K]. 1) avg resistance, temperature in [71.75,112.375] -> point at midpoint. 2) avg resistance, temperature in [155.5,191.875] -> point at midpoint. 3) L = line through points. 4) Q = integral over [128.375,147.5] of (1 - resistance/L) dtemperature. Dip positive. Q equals -1.0 K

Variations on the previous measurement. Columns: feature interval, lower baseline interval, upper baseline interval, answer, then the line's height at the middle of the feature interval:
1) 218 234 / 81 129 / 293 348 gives -2.51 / 1.68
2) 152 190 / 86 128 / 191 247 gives -3.91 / 1.84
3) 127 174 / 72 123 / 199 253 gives -4.95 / 1.76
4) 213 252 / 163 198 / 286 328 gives -2.69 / 1.95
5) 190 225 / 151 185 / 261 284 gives 0.33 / 2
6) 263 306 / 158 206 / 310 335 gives -1.79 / 1.82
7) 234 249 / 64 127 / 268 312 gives -3.71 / 1.79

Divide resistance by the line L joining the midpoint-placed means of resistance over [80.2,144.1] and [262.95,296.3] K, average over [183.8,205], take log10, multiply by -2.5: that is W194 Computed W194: -0.16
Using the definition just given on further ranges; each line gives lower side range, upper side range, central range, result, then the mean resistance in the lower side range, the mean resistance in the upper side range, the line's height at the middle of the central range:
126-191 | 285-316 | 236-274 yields -0.14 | 1.99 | 1.84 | 1.89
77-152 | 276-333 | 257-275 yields -0.14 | 1.68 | 1.81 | 1.78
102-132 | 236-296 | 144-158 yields -0.18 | 1.64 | 2.04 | 1.73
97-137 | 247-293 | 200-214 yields -0.07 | 1.64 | 2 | 1.86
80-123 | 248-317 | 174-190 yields -0.22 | 1.55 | 1.95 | 1.73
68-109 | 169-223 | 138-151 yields -0.12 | 1.51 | 2.02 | 1.78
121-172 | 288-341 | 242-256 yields -0.23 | 1.91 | 1.79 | 1.83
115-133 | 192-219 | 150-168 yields -0.09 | 1.71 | 1.99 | 1.83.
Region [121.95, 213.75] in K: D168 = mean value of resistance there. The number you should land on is 1.98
